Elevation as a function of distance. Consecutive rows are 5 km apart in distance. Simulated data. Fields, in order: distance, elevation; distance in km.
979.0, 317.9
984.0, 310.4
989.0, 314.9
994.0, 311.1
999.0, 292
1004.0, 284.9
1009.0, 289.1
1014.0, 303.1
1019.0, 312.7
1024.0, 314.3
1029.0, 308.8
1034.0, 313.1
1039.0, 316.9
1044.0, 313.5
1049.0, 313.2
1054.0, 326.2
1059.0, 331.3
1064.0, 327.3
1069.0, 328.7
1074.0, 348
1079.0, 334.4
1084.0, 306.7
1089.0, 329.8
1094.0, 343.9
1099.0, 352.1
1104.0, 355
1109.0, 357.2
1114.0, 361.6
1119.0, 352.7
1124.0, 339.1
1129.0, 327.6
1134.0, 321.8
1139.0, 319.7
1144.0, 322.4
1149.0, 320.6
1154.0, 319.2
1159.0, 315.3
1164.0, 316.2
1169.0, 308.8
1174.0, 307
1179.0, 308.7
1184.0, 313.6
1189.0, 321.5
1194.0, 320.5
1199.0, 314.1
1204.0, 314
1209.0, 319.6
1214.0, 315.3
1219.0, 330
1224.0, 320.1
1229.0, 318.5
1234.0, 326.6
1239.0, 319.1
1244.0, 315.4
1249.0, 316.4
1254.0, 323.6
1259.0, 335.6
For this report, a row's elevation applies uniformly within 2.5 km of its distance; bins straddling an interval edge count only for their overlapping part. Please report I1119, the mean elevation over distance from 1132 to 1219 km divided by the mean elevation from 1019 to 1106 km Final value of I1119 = 0.97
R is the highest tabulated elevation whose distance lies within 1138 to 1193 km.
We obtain 322.4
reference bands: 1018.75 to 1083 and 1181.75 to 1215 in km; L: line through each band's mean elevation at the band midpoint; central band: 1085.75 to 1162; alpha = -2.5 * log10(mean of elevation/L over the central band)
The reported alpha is -0.05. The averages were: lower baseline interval 322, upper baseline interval 317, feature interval 335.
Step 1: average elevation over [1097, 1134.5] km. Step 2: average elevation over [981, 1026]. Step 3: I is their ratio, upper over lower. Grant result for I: 1.14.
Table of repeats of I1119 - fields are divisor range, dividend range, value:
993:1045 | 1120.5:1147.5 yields 1.07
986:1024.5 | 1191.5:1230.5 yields 1.06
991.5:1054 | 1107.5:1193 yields 1.06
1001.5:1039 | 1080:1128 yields 1.13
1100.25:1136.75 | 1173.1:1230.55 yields 0.92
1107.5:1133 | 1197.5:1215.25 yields 0.91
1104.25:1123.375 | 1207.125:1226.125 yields 0.90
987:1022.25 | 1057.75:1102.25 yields 1.11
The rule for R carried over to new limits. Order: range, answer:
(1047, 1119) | 361.6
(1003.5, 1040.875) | 316.9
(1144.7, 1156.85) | 320.6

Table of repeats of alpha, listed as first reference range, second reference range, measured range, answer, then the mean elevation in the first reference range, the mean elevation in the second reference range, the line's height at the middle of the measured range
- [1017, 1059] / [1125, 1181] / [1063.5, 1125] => -0.08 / 316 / 318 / 317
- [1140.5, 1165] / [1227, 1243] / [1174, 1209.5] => 0.02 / 319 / 321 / 320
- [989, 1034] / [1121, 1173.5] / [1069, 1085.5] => -0.06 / 303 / 321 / 312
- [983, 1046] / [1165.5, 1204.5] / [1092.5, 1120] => -0.14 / 306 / 314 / 310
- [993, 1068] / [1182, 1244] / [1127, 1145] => -0.02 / 311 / 319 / 316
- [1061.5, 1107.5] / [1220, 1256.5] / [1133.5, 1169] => 0.04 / 337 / 320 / 330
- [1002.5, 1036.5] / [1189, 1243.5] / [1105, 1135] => -0.11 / 304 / 320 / 312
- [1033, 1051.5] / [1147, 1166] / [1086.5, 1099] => -0.08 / 314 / 318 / 316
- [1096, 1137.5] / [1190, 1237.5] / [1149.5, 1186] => 0.06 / 345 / 320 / 332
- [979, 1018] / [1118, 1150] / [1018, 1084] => -0.03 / 302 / 328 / 312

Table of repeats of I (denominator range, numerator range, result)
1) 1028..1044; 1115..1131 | 1.09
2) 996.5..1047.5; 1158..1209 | 1.03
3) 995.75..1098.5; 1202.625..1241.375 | 1.01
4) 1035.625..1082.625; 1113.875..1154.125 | 1.01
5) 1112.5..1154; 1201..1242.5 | 0.97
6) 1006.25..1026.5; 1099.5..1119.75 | 1.17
